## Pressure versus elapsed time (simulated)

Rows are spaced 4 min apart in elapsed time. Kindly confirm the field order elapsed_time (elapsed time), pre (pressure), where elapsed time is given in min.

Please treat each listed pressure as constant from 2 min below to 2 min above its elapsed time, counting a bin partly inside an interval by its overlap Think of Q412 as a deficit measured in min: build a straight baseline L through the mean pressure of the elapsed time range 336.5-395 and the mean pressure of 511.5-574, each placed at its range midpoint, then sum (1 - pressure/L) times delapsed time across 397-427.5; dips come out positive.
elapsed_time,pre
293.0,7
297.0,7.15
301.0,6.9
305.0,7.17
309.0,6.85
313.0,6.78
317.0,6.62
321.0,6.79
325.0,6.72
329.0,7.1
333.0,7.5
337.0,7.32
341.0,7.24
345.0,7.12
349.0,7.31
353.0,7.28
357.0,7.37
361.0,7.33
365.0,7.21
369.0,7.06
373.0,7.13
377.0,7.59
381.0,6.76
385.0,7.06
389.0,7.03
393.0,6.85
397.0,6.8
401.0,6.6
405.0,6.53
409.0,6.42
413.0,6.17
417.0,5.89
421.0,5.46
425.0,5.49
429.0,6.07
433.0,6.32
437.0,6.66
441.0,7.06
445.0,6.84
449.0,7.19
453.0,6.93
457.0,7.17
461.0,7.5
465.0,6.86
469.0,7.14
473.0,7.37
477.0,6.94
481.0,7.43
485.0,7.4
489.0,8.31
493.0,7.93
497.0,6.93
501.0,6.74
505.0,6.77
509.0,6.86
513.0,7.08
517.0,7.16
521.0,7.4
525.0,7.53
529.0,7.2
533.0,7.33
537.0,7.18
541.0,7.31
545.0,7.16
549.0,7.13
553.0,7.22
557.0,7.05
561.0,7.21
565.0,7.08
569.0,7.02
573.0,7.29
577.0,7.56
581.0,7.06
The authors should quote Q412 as 4.5 min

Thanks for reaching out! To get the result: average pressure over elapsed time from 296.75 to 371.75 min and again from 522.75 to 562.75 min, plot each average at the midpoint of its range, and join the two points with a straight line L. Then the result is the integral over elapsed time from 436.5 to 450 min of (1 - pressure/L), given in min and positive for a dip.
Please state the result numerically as 0.4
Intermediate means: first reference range 7.09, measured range 6.95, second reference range 7.23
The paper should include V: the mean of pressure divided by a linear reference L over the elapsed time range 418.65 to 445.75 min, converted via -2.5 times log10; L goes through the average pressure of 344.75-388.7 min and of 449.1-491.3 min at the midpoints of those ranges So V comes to 0.165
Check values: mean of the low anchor 7.2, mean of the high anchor 7.3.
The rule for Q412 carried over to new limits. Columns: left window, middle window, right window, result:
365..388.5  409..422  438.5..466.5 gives 2.1 min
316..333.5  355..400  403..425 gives -4.9 min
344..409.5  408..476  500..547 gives 4.4 min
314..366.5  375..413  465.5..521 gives 1.9 min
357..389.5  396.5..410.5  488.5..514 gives 1.2 min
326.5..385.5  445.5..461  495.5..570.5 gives 0.1 min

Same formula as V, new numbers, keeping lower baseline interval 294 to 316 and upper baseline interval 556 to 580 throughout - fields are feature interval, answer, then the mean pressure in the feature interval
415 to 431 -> 0.23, 5.73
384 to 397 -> 0.01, 6.95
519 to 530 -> -0.03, 7.39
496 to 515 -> 0.04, 6.87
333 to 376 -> -0.04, 7.26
